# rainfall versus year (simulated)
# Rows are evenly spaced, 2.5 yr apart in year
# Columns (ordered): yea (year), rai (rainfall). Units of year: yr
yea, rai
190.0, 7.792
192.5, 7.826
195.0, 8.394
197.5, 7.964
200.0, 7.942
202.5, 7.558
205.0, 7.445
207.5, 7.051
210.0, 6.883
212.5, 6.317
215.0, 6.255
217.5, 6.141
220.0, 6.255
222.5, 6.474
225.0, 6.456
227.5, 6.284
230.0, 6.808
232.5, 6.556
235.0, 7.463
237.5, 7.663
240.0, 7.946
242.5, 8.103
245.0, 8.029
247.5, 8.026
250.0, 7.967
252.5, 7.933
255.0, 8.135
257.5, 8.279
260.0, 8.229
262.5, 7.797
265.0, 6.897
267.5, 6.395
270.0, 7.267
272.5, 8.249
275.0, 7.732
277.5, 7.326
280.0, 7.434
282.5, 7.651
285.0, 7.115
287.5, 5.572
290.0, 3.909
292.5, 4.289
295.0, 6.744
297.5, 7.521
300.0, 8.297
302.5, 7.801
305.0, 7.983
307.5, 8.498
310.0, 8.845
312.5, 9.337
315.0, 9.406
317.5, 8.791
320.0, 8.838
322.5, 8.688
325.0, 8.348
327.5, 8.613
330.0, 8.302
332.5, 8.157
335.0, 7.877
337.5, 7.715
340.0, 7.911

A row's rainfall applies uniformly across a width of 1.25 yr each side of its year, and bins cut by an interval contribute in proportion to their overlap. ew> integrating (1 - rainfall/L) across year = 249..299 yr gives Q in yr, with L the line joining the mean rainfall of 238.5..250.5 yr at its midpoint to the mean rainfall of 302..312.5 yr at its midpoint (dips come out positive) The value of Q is 6.6 yr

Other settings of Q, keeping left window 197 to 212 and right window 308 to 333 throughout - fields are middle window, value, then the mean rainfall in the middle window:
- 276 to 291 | 3.1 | 6.56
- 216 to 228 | 2.0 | 6.32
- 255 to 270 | 1.0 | 7.55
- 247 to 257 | -0.1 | 8.03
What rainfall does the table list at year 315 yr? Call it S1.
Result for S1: 9.406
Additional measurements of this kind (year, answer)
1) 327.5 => 8.613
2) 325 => 8.348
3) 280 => 7.434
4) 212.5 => 6.317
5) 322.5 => 8.688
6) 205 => 7.445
